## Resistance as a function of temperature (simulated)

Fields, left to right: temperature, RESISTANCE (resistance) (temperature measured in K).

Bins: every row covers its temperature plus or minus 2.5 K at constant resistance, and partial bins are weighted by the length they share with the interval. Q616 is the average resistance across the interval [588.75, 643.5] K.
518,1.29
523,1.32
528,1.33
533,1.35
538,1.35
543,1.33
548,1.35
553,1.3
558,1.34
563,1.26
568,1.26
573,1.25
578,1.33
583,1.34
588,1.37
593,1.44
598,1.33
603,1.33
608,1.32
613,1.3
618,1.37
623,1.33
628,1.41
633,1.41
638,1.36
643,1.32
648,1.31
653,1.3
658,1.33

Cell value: 1.36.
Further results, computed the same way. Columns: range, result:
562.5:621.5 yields 1.33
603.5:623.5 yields 1.33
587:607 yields 1.36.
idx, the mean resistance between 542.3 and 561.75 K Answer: 1.33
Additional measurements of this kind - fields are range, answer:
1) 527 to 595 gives 1.33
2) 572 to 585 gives 1.31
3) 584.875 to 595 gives 1.4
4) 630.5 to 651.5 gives 1.35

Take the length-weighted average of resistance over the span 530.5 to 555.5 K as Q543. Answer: 1.34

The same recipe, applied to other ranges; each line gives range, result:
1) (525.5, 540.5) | 1.34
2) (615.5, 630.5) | 1.37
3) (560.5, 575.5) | 1.26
